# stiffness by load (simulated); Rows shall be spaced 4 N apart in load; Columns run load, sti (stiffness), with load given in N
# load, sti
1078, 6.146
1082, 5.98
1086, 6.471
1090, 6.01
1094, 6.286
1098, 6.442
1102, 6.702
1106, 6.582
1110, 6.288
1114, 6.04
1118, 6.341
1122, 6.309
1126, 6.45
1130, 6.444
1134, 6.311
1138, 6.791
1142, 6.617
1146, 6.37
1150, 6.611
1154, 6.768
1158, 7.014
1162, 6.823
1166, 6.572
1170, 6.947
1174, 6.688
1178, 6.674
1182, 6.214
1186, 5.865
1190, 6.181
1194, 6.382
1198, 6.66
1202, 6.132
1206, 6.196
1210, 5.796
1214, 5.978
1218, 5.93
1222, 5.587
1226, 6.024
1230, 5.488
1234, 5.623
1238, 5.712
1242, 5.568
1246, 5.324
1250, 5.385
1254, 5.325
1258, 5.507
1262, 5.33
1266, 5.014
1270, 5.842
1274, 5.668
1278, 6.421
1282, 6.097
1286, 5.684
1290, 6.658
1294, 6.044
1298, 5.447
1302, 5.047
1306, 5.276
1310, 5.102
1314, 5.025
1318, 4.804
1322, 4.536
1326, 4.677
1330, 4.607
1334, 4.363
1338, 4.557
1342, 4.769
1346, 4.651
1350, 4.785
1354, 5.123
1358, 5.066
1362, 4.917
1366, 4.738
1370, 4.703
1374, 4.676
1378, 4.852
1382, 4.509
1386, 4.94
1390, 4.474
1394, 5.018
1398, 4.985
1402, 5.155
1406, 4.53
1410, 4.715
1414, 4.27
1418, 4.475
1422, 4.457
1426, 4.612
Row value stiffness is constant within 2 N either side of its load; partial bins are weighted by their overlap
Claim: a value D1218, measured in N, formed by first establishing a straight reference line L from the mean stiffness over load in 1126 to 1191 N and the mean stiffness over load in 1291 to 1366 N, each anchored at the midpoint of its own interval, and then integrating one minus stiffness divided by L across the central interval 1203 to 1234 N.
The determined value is 0.7 N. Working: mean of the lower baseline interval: 6.56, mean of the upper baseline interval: 4.95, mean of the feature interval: 5.85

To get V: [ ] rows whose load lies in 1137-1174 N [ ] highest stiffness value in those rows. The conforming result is 7.014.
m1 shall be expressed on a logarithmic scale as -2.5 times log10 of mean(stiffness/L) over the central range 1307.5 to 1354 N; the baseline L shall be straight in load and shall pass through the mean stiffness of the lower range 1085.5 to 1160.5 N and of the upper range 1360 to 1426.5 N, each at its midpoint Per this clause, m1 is 0.08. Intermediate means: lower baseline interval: 6.47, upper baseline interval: 4.71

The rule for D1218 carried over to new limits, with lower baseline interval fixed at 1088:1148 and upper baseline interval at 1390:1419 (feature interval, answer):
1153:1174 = -2.3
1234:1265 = 1.0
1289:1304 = -1.1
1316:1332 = 1.7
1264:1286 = -1.3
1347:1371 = 0.5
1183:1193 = -0.1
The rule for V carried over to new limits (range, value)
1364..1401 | 5.018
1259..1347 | 6.658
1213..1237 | 6.024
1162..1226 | 6.947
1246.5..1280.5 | 6.421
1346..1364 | 5.123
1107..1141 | 6.791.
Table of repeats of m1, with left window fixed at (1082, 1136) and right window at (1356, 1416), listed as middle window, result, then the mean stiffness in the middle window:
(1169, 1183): -0.12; 6.64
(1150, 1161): -0.13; 6.83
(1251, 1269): 0.03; 5.33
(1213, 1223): -0.02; 5.84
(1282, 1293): -0.15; 6.15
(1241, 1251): 0.03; 5.42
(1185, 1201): -0.08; 6.29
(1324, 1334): 0.11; 4.59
